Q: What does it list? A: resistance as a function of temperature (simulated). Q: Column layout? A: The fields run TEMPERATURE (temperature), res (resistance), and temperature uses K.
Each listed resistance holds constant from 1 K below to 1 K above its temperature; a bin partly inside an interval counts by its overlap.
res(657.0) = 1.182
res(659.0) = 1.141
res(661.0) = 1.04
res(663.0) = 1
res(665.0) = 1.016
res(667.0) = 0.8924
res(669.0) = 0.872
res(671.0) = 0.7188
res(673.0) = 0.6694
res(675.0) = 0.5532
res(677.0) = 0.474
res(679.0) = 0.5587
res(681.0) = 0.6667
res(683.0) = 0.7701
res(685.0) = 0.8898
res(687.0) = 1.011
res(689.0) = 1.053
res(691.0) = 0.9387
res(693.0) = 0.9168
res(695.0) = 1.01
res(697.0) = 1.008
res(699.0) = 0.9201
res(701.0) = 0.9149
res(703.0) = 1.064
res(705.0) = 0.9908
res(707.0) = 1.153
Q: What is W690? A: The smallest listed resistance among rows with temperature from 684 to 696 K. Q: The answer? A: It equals 0.8898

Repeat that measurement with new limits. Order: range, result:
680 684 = 0.6667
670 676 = 0.5532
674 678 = 0.474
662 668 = 0.8924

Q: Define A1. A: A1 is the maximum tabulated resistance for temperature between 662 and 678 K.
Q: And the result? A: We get 1.016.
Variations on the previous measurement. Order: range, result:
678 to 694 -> 1.053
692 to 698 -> 1.01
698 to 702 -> 0.9201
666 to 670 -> 0.8924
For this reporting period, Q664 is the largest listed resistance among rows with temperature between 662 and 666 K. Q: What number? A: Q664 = 1.016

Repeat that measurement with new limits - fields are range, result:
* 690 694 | 0.9387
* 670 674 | 0.7188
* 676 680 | 0.5587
